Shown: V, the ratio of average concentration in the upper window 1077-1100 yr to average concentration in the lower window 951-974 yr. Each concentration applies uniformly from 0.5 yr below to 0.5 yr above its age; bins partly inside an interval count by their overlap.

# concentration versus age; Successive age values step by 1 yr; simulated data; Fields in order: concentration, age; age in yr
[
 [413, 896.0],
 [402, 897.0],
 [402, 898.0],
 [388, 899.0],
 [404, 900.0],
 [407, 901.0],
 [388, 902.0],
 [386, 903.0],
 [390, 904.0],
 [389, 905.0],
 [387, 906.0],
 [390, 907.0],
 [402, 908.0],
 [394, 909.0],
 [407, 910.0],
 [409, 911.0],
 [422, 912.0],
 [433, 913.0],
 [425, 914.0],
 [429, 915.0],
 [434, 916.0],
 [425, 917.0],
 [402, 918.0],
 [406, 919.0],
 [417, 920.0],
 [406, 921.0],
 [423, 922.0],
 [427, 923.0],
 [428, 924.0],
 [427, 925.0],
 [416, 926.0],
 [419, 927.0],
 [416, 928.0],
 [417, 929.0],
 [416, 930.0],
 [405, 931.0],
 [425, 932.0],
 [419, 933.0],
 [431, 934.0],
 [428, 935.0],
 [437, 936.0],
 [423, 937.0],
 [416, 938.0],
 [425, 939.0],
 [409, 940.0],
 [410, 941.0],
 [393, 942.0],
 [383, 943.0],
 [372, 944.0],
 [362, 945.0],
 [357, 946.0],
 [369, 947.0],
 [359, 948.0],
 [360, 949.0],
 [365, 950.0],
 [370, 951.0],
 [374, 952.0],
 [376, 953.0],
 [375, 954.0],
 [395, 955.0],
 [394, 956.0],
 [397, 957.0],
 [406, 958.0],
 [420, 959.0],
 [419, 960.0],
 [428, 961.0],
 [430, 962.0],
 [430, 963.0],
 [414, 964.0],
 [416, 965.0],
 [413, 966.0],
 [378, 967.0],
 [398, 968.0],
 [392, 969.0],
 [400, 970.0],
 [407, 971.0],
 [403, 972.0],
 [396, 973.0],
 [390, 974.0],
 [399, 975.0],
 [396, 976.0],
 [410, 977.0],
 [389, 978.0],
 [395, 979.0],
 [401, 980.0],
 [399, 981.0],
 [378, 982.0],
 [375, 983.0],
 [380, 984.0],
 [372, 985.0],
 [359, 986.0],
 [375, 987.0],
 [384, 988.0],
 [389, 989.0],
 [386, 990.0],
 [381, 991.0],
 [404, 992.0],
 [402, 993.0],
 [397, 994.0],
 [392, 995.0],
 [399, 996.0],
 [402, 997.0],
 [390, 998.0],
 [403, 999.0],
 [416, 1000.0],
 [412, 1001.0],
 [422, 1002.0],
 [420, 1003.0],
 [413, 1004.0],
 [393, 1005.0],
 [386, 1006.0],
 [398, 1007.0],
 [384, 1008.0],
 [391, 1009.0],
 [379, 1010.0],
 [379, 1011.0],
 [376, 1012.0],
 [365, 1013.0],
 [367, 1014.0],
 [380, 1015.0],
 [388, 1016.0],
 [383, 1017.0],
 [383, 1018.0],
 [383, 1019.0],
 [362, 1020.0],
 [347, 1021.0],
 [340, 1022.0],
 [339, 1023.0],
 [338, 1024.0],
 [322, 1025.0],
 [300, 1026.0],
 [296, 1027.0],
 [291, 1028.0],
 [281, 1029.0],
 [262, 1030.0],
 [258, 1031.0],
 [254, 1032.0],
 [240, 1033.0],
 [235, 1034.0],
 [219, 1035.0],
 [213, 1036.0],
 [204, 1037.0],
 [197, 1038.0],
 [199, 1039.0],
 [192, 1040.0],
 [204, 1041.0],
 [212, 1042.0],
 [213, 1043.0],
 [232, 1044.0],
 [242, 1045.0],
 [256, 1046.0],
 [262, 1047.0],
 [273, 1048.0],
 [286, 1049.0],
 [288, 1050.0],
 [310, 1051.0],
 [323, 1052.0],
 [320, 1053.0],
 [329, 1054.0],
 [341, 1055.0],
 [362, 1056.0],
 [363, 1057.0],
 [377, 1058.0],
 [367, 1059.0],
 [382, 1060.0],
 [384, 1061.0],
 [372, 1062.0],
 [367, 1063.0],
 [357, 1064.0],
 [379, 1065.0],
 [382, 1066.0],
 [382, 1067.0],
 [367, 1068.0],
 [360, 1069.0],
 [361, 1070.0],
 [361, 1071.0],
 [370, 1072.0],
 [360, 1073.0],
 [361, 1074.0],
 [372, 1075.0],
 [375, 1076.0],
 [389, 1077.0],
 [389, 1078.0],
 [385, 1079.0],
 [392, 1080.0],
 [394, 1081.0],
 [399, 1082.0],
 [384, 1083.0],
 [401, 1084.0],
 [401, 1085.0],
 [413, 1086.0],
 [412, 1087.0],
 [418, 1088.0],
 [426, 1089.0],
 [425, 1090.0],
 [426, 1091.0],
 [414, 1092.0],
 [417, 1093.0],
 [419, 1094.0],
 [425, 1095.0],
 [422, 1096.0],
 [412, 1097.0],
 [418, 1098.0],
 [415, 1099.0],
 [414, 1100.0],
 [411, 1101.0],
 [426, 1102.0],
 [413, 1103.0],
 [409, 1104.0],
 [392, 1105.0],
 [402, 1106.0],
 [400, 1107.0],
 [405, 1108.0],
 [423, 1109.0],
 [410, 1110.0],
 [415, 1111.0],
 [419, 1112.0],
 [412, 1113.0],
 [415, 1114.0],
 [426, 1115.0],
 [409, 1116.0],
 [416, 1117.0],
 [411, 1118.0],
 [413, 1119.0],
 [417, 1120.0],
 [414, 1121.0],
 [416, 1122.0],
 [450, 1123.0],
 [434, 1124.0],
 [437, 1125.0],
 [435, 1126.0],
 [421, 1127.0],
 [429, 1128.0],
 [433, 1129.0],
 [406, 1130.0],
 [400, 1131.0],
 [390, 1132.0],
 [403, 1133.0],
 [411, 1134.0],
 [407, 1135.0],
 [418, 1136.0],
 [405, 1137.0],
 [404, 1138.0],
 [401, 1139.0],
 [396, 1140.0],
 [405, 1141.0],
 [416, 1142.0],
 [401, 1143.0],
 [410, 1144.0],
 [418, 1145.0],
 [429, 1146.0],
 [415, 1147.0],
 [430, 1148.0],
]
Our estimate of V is 1.0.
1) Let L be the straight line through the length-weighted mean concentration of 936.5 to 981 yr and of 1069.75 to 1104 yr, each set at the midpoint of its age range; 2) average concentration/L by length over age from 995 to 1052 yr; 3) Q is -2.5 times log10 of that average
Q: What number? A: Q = 0.24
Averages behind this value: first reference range 396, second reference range 401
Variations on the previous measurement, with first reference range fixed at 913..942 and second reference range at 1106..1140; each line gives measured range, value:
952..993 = 0.060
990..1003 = 0.043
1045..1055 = 0.379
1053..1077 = 0.140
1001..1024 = 0.101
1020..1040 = 0.470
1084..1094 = -0.001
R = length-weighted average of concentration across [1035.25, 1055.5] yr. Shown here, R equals 254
